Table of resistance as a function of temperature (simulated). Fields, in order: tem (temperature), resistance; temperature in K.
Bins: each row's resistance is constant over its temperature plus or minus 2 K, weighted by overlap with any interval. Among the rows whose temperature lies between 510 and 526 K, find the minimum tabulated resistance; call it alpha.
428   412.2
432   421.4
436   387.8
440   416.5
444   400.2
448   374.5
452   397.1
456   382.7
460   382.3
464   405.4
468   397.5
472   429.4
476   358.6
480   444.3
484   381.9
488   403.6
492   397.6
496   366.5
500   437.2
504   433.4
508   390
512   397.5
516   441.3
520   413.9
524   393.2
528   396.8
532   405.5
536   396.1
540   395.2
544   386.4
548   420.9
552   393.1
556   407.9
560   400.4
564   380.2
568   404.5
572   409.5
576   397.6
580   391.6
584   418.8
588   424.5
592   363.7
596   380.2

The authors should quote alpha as 393.2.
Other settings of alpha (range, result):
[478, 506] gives 366.5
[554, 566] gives 380.2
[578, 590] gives 391.6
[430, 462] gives 374.5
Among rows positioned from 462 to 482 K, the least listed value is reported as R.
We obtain 358.6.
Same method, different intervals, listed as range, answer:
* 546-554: 393.1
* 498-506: 433.4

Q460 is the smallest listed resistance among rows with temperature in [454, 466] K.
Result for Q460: 382.3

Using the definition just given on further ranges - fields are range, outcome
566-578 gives 397.6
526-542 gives 395.2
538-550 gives 386.4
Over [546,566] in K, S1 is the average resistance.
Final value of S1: 400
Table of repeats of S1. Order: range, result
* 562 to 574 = 398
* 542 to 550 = 404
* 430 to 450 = 400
